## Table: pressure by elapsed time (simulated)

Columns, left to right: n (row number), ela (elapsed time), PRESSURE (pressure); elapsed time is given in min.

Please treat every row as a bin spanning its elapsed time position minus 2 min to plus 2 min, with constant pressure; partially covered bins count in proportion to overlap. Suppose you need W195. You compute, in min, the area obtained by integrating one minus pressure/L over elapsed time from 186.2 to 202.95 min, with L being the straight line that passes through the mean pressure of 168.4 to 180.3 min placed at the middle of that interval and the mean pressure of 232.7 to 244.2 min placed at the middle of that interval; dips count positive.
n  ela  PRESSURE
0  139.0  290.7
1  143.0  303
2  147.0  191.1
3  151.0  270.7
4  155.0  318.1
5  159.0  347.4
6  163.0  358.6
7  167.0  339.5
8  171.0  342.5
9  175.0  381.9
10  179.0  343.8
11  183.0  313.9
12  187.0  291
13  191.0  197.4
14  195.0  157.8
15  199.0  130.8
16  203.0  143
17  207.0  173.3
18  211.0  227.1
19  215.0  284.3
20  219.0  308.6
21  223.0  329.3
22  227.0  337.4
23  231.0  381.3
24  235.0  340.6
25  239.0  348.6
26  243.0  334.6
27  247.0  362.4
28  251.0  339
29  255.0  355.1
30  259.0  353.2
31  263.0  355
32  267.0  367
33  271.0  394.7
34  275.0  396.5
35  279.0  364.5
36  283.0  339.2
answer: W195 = 8.1 min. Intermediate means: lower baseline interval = 356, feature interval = 181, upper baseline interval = 343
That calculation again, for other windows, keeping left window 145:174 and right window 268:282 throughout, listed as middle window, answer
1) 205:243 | 5.02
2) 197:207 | 5.73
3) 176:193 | 1.78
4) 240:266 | 1.21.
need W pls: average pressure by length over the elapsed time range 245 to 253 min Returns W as 351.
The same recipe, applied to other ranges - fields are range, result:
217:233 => 339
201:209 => 158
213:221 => 296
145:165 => 297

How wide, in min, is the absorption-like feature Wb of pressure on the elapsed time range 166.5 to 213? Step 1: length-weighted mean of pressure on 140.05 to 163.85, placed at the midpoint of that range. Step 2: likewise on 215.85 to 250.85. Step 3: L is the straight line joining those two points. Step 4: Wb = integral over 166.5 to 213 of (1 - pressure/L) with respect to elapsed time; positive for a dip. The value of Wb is 9.3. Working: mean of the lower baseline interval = 295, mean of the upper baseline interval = 341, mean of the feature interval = 251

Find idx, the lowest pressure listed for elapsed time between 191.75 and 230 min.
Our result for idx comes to 130.8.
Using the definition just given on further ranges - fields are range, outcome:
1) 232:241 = 340.6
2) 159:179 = 339.5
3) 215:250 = 284.3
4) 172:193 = 197.4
